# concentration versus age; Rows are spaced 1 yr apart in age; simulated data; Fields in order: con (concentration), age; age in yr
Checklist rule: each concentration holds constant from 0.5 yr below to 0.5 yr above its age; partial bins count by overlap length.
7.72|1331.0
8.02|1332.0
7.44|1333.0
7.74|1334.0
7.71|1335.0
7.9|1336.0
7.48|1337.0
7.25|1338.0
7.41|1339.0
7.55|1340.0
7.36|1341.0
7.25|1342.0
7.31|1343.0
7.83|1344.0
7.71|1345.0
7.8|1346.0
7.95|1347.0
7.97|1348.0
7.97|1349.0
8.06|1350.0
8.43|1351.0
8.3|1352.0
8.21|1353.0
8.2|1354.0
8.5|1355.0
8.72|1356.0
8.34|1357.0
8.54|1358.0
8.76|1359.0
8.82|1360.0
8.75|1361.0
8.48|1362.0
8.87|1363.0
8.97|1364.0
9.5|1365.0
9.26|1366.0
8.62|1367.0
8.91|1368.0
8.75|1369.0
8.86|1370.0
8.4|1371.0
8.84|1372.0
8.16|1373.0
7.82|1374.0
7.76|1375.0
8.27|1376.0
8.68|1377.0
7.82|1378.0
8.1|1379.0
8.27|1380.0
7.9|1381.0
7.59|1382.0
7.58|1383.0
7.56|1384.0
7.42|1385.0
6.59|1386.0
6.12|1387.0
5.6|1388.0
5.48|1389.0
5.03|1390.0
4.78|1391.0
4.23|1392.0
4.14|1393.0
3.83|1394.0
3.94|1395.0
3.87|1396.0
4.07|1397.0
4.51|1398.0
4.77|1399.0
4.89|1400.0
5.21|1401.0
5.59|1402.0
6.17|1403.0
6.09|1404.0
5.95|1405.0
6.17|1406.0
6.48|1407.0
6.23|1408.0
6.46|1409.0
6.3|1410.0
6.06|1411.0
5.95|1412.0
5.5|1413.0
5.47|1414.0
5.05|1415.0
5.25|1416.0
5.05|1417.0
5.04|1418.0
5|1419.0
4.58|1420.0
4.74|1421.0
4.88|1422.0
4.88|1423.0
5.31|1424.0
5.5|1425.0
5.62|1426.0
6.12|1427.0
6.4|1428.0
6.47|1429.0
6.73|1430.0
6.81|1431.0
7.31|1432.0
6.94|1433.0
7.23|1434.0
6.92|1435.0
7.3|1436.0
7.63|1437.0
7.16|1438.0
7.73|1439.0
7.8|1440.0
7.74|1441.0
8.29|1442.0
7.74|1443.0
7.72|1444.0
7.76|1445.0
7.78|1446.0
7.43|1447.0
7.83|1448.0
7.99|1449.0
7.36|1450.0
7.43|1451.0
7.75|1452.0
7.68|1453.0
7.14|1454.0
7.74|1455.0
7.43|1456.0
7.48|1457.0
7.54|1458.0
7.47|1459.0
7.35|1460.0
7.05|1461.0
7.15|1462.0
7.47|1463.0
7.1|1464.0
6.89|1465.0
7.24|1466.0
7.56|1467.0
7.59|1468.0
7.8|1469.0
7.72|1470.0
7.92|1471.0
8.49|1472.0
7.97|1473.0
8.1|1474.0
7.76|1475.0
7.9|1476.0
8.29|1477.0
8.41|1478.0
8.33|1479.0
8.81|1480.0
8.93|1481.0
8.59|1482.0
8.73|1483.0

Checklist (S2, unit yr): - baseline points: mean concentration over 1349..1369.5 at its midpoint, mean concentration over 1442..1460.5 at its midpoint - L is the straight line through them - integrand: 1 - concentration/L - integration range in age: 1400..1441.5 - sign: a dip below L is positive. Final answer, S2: 9.58 yr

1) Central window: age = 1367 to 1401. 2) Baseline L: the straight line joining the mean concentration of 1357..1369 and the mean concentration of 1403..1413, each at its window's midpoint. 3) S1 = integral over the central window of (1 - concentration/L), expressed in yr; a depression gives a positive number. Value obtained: 4.7 yr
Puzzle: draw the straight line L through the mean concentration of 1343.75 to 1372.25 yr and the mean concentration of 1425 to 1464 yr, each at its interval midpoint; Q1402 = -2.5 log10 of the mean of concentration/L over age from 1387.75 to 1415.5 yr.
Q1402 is 0.44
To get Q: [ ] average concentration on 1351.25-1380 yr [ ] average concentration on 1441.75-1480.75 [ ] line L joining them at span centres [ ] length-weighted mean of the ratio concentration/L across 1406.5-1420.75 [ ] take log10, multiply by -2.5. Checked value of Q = 0.41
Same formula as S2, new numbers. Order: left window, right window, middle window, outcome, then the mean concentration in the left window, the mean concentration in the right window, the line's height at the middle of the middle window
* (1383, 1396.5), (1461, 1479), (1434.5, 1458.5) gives -2.0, 5.36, 7.73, 7.03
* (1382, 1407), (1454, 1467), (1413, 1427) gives 2.3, 5.46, 7.33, 6.18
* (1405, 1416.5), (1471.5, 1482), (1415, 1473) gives 1.5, 5.9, 8.31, 7.12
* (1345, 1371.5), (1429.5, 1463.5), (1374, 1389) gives 1.4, 8.52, 7.47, 8.24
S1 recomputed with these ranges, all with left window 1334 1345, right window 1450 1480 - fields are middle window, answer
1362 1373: -1.9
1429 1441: 0.6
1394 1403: 3.5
